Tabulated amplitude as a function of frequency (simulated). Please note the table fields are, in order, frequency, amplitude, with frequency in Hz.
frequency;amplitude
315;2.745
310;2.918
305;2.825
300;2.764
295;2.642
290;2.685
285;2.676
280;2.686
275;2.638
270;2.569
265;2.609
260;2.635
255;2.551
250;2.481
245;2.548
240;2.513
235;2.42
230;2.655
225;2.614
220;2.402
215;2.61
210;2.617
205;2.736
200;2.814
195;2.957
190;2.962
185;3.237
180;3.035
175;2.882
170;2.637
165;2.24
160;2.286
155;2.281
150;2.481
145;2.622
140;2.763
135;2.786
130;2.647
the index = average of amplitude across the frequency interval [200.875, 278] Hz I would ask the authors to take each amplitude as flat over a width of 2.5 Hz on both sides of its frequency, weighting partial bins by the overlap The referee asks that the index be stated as 2.58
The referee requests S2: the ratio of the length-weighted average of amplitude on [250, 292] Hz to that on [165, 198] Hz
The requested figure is 0.91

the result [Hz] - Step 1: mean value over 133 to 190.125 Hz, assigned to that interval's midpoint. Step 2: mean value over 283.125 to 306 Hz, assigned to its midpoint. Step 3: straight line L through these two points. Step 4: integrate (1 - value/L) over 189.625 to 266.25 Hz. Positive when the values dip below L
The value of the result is 1.9 Hz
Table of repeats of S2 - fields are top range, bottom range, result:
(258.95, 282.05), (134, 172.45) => 1.05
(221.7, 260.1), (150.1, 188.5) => 0.96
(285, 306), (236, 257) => 1.08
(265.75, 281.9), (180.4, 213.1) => 0.91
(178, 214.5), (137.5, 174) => 1.16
